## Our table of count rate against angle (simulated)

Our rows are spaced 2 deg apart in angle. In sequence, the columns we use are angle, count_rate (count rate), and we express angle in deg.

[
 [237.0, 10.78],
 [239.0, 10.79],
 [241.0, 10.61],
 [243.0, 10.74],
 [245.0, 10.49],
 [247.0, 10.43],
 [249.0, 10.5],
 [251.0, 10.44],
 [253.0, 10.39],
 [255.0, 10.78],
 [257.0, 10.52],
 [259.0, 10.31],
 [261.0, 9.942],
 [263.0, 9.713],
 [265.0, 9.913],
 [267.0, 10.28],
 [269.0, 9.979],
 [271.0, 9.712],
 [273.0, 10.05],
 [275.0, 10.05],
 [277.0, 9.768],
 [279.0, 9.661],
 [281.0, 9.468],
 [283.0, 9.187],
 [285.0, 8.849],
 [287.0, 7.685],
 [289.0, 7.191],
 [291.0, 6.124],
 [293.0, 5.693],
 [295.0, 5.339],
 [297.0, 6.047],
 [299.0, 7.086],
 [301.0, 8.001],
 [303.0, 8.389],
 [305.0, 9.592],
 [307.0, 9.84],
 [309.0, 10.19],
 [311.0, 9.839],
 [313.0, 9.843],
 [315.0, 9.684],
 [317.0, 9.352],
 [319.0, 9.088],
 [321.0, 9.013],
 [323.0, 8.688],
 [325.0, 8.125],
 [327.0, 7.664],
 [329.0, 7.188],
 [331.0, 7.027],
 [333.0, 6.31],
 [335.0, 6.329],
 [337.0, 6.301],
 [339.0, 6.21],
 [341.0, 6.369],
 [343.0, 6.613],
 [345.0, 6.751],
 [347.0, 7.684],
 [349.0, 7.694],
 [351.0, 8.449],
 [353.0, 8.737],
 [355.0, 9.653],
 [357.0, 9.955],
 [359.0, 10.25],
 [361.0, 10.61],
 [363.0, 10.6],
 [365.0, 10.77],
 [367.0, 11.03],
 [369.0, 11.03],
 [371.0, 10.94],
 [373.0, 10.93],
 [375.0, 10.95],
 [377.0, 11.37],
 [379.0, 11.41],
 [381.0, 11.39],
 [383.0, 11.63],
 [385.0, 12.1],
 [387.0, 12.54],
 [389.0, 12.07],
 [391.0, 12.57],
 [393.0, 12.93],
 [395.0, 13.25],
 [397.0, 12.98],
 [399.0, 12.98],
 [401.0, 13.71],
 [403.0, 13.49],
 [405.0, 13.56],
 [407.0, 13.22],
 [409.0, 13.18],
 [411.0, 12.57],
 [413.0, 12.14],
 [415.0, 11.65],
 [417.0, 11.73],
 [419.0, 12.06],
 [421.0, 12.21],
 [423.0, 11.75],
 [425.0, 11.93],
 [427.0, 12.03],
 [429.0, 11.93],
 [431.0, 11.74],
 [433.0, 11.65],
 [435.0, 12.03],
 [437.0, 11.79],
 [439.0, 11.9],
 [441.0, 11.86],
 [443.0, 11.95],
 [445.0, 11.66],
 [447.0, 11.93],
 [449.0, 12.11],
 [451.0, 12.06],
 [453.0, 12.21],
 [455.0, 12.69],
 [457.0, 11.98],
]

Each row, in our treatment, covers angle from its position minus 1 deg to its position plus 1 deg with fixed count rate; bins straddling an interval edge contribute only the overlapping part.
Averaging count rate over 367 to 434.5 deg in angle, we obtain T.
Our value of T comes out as 12.2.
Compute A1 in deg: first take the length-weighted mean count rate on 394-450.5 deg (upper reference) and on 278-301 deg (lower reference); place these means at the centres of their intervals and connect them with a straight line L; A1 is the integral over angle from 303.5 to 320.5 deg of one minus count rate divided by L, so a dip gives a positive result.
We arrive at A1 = -2.7 deg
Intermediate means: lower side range 7.51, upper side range 12.3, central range 9.62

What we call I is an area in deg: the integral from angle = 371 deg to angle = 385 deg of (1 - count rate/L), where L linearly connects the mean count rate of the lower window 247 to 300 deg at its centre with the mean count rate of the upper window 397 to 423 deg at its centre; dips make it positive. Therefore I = 0.6 deg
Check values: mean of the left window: 9.05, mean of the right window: 12.7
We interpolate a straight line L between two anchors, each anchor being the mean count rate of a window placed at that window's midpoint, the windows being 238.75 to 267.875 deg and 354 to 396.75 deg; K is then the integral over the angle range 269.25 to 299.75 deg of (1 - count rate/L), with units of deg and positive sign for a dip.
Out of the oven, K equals 7.00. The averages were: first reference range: 10.4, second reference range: 11.4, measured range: 8.18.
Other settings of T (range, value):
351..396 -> 11.2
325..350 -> 6.9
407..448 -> 12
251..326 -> 9.03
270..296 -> 8.37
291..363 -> 8.11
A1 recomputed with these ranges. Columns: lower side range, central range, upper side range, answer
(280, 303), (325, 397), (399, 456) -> 2.3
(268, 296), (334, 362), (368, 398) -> 7.2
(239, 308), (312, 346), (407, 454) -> 8.4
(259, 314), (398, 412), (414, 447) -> -2.4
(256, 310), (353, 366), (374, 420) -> 1.2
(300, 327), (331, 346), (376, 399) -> 5.5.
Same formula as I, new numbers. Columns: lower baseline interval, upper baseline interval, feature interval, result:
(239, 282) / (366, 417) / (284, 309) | 7.4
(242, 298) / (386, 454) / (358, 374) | 0.7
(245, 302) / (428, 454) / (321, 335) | 3.4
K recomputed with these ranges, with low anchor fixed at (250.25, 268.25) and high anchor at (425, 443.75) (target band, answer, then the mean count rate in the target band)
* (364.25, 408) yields -2.7 deg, 12.1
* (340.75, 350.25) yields 3.4 deg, 7.11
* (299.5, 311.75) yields 1.7 deg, 9.21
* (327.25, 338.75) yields 4.5 deg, 6.67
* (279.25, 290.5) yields 2.2 deg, 8.45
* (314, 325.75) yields 2.0 deg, 9.01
